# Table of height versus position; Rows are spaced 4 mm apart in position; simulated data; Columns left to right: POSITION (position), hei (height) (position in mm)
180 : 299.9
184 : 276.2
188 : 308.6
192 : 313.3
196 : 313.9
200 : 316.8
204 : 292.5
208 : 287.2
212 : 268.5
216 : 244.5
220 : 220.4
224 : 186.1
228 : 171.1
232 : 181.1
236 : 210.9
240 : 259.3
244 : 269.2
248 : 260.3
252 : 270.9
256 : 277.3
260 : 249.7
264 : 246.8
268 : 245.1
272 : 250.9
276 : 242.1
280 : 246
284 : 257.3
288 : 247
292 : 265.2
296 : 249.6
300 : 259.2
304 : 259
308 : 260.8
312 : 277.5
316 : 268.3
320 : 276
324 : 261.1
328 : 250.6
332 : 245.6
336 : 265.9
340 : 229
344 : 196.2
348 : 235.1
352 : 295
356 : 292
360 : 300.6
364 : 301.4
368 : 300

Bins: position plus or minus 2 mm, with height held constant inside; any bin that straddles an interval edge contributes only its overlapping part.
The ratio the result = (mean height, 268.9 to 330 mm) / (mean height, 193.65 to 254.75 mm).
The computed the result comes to 1.03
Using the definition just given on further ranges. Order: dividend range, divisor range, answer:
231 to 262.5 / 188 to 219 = 0.86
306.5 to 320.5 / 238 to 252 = 1.02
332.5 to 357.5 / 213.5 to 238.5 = 1.23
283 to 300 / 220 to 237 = 1.34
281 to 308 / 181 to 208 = 0.85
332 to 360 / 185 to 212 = 0.85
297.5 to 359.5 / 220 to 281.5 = 1.09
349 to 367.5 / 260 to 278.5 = 1.19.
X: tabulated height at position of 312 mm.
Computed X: 277.5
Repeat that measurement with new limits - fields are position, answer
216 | 244.5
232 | 181.1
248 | 260.3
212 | 268.5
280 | 246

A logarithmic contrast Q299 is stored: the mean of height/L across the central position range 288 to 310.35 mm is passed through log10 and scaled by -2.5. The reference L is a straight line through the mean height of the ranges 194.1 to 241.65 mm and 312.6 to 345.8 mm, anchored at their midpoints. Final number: -0.037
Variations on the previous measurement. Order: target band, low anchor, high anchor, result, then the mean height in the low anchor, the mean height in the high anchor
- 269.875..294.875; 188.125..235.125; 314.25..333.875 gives 0.030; 255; 260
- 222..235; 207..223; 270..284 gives 0.340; 249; 248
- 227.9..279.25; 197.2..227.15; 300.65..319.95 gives 0.076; 257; 267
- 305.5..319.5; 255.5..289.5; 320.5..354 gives -0.084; 250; 249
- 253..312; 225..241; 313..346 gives -0.132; 201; 250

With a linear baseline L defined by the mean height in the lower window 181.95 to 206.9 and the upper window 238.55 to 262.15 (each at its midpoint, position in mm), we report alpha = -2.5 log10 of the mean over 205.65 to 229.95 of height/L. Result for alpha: 0.240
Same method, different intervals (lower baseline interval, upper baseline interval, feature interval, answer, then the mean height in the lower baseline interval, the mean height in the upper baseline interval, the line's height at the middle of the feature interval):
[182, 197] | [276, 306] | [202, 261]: 0.16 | 302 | 254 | 282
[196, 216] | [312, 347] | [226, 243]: 0.31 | 289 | 250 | 280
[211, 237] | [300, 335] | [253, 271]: -0.11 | 210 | 262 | 231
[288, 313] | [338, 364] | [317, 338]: 0.00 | 260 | 261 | 261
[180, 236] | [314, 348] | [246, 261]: -0.04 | 260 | 248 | 255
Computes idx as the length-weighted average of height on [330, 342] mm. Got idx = 247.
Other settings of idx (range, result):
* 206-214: 278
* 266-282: 246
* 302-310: 260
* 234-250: 250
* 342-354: 242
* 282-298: 255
